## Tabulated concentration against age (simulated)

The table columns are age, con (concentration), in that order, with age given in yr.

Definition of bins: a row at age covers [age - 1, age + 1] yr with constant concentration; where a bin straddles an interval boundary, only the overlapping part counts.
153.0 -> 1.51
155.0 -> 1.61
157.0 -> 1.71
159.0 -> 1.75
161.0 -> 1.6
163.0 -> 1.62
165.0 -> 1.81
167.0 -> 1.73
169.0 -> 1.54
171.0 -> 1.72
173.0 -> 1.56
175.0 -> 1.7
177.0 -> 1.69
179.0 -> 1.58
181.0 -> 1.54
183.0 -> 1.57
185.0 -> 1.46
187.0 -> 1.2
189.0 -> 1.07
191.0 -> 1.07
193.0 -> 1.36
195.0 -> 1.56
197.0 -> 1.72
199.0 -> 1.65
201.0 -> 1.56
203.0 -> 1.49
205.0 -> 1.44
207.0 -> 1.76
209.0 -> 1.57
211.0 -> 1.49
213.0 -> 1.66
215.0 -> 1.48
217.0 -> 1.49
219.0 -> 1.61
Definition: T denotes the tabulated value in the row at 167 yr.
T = 1.73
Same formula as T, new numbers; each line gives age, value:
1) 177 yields 1.69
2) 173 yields 1.56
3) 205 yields 1.44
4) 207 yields 1.76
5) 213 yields 1.66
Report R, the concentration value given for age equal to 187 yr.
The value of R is 1.2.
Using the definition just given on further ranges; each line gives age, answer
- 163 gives 1.62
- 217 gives 1.49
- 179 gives 1.58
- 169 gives 1.54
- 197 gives 1.72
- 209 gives 1.57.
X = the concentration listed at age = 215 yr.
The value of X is 1.48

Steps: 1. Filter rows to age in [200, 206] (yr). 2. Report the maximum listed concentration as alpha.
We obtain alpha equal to 1.56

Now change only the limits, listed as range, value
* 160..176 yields 1.81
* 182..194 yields 1.57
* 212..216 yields 1.66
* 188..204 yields 1.72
